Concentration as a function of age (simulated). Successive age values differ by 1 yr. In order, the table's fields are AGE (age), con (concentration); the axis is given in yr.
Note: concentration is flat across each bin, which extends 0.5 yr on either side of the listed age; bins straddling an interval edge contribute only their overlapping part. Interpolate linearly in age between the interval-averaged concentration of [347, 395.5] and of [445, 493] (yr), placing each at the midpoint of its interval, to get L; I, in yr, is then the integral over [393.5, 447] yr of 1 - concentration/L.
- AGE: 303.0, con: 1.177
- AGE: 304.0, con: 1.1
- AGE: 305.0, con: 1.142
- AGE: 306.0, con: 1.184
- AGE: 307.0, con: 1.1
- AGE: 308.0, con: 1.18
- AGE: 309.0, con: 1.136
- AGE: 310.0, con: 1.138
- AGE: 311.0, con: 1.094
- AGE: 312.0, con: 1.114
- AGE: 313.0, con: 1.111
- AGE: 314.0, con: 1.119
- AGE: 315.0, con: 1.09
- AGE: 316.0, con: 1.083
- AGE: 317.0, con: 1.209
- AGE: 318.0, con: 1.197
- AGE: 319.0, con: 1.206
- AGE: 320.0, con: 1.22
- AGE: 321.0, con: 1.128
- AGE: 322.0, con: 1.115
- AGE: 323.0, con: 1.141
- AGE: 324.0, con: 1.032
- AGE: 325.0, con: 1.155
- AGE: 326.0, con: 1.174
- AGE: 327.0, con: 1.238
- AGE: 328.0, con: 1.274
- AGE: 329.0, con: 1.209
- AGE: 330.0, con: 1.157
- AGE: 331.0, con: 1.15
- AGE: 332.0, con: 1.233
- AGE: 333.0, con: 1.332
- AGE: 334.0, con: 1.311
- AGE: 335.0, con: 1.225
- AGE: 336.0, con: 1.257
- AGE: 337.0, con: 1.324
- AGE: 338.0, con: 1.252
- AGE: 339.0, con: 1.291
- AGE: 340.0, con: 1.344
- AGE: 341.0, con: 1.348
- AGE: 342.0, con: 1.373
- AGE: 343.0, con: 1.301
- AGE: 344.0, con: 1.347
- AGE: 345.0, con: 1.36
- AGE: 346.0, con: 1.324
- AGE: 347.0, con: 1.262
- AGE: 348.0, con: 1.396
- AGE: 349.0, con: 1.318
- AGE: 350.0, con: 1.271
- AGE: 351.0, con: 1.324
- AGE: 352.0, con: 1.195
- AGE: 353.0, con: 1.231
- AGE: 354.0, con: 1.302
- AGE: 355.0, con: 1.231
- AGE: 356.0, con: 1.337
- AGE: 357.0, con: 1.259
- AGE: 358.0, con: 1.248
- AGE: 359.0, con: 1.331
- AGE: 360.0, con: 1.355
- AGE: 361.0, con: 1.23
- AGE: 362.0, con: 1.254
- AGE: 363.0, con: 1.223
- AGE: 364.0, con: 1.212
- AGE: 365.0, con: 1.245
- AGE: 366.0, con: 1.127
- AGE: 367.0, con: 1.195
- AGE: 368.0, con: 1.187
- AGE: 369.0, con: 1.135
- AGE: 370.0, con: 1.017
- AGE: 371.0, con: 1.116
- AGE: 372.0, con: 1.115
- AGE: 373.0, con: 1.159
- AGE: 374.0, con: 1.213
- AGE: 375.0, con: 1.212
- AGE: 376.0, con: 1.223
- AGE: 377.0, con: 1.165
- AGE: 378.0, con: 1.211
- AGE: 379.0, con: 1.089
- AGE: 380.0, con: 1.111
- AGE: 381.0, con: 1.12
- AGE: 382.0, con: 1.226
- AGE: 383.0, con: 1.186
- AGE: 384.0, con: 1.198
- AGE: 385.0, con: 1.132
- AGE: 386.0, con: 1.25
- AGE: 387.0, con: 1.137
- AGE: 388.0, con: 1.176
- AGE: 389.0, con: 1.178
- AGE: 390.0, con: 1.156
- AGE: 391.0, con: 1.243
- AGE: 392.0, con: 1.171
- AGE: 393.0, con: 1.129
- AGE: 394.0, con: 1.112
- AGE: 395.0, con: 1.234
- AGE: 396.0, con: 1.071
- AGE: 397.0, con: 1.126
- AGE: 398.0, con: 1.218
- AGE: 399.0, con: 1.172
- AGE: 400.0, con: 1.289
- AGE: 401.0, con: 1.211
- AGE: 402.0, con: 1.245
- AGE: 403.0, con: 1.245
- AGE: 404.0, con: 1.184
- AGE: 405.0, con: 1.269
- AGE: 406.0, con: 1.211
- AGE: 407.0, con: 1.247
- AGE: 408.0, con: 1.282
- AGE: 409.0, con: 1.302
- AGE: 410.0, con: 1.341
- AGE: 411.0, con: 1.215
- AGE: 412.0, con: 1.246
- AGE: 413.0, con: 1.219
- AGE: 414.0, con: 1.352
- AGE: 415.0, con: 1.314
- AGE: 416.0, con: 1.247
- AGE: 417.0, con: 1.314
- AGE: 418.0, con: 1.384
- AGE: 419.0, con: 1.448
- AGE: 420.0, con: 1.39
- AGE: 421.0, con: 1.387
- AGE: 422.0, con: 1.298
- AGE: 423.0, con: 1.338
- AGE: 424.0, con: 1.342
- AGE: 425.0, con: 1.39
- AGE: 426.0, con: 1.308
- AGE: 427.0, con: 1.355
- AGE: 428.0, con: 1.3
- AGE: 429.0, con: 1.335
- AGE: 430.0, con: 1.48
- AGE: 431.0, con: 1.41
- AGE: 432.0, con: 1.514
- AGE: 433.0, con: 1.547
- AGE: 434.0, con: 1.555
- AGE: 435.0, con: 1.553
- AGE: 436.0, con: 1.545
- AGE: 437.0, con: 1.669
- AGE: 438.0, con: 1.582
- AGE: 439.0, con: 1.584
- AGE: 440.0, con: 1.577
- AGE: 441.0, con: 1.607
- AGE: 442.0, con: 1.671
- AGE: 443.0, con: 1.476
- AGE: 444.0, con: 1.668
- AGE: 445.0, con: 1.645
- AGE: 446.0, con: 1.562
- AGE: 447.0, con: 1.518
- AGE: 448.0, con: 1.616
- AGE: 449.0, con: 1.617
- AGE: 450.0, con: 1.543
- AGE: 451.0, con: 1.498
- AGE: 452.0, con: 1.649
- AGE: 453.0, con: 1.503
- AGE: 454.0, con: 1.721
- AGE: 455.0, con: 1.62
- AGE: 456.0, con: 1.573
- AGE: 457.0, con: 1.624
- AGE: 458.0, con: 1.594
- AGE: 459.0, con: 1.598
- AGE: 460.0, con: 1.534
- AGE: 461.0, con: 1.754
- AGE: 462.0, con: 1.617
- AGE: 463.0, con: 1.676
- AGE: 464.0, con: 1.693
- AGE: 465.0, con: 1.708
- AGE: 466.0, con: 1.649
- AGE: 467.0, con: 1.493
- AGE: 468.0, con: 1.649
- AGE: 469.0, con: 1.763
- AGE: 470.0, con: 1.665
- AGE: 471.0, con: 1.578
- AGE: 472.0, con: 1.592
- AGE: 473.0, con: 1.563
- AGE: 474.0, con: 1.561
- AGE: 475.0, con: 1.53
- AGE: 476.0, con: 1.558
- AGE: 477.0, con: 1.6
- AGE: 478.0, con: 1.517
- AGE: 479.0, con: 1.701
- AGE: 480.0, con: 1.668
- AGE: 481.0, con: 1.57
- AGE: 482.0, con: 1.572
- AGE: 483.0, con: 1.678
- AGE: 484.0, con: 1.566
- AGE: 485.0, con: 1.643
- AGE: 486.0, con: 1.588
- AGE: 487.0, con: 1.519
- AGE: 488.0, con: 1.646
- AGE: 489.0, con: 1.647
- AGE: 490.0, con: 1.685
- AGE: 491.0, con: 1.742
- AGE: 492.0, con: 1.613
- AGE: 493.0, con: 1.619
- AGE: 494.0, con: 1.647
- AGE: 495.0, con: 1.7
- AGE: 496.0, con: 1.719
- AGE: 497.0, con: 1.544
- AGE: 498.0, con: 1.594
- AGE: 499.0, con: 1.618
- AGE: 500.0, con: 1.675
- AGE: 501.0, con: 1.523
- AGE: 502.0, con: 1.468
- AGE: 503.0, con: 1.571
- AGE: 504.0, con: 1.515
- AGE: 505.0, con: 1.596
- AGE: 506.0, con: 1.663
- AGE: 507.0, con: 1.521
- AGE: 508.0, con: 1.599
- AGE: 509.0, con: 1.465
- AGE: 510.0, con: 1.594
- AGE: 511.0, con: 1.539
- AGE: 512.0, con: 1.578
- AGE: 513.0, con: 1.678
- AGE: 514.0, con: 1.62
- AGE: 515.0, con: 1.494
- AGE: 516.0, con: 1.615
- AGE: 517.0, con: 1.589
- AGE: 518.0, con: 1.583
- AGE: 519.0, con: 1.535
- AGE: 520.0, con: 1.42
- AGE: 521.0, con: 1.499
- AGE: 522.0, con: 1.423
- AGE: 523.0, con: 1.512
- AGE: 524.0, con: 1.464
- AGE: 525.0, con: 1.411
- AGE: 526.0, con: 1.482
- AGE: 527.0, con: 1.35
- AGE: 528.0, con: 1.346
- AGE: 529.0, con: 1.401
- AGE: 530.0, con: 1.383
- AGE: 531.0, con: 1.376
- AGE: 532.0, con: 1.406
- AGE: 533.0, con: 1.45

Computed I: 1.6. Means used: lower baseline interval 1.21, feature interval 1.37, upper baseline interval 1.61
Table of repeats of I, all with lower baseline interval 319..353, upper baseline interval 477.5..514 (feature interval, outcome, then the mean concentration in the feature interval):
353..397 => 4.8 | 1.19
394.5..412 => 2.2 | 1.23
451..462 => -0.7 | 1.61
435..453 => -1.2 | 1.59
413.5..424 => 0.6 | 1.35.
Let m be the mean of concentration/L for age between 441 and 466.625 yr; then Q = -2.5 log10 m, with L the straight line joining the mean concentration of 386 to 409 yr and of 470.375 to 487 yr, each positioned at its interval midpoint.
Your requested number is -0.10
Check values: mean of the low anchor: 1.2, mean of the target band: 1.61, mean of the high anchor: 1.59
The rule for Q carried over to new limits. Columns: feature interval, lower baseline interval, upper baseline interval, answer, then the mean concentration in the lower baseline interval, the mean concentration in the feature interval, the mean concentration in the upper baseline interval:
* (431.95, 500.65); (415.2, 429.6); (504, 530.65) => -0.13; 1.35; 1.61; 1.51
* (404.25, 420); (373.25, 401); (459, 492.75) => 0.01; 1.18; 1.29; 1.62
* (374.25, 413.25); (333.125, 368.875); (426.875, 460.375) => 0.17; 1.28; 1.2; 1.56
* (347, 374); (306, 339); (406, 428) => 0.00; 1.18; 1.23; 1.32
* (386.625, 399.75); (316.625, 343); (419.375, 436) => 0.16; 1.23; 1.17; 1.41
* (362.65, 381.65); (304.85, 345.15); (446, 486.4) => 0.15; 1.2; 1.16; 1.61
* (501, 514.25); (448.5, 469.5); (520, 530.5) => -0.06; 1.62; 1.57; 1.43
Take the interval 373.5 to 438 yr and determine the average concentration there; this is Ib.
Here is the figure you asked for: 1.28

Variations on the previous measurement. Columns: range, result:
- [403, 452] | 1.43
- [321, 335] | 1.19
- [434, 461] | 1.59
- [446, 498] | 1.62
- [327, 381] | 1.24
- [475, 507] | 1.61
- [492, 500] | 1.64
